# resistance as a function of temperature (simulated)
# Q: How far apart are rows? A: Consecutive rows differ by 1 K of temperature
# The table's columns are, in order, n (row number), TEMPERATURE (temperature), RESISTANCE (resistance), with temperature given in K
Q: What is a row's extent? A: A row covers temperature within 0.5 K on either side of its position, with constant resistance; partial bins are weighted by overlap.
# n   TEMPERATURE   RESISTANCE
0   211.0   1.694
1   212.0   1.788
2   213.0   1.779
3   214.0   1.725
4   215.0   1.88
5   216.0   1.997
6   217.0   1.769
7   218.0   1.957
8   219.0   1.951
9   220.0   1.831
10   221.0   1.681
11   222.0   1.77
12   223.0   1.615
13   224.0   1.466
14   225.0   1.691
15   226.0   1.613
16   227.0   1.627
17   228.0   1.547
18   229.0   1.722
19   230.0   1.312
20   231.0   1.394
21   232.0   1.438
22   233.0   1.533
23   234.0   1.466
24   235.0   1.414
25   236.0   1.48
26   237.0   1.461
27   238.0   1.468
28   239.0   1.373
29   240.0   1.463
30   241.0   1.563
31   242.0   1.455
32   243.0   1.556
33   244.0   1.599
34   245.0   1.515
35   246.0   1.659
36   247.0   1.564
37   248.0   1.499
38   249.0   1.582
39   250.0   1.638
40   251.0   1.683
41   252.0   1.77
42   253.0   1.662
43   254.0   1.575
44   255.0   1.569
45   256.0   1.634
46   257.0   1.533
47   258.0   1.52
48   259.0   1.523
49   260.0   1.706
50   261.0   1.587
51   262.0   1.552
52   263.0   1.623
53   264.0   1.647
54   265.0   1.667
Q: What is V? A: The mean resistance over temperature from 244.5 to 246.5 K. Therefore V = 1.59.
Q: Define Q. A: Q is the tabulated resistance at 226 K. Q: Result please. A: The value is 1.613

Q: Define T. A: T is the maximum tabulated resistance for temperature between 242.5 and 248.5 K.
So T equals 1.659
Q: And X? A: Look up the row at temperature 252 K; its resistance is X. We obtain 1.77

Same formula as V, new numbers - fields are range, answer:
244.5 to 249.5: 1.56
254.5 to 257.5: 1.58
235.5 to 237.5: 1.47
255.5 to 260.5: 1.58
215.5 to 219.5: 1.92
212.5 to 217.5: 1.83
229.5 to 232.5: 1.38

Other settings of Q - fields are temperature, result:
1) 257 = 1.533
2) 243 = 1.556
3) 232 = 1.438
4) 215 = 1.88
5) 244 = 1.599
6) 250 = 1.638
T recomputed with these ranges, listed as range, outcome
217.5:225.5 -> 1.957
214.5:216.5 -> 1.997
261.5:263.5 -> 1.623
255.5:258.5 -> 1.634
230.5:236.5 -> 1.533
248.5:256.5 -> 1.77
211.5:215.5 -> 1.88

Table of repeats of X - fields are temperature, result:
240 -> 1.463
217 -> 1.769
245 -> 1.515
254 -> 1.575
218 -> 1.957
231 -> 1.394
